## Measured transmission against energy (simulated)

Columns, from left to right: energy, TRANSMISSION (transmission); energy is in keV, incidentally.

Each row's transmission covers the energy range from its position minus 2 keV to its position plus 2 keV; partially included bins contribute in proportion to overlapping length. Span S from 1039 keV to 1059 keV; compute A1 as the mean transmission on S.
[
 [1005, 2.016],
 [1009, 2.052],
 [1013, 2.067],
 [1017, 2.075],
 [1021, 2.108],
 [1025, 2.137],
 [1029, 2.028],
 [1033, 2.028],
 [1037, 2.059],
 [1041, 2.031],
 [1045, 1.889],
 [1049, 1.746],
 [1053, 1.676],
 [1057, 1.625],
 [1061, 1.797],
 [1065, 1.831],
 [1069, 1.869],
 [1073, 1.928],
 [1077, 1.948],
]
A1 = 1.79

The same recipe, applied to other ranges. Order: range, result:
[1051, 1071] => 1.76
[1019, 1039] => 2.07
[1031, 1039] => 2.04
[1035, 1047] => 1.99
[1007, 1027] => 2.09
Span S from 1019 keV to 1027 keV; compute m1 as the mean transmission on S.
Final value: 2.12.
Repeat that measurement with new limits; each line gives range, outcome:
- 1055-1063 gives 1.71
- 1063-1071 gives 1.85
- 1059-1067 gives 1.81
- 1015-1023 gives 2.09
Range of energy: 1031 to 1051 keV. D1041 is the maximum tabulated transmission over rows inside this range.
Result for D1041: 2.059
